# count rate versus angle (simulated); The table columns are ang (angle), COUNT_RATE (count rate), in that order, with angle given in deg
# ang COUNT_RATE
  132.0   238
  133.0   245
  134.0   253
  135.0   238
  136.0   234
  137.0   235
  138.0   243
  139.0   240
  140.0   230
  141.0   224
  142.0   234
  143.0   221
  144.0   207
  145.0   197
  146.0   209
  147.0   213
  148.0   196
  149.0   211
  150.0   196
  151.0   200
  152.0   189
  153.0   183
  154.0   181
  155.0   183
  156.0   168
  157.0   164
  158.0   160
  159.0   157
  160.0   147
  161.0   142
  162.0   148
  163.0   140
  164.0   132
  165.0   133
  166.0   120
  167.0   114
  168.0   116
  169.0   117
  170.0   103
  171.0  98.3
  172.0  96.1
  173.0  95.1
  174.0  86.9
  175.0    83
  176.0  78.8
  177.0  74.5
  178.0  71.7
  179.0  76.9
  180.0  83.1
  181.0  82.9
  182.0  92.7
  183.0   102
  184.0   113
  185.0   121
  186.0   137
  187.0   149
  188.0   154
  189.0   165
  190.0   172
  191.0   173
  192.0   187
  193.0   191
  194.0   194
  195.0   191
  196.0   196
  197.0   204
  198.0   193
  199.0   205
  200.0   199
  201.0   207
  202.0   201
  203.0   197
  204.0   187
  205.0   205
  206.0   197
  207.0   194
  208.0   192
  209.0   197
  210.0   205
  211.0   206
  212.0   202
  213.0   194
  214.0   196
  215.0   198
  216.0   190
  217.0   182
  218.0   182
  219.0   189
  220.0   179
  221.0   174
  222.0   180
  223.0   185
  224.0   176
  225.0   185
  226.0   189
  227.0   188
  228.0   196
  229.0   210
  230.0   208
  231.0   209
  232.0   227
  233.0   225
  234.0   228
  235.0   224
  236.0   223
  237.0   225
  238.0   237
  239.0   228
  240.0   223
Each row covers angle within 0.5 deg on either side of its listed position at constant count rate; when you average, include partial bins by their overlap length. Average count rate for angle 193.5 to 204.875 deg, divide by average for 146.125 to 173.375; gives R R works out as 1.3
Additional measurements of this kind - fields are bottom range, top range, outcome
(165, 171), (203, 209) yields 1.71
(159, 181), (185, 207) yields 1.71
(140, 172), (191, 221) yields 1.16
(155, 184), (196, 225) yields 1.68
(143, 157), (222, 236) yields 1.05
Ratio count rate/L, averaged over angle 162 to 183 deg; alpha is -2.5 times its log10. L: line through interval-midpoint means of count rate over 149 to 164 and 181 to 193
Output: 0.468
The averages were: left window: 169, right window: 142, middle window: 101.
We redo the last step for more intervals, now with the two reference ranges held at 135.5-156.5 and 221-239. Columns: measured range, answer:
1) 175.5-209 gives 0.30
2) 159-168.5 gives 0.48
